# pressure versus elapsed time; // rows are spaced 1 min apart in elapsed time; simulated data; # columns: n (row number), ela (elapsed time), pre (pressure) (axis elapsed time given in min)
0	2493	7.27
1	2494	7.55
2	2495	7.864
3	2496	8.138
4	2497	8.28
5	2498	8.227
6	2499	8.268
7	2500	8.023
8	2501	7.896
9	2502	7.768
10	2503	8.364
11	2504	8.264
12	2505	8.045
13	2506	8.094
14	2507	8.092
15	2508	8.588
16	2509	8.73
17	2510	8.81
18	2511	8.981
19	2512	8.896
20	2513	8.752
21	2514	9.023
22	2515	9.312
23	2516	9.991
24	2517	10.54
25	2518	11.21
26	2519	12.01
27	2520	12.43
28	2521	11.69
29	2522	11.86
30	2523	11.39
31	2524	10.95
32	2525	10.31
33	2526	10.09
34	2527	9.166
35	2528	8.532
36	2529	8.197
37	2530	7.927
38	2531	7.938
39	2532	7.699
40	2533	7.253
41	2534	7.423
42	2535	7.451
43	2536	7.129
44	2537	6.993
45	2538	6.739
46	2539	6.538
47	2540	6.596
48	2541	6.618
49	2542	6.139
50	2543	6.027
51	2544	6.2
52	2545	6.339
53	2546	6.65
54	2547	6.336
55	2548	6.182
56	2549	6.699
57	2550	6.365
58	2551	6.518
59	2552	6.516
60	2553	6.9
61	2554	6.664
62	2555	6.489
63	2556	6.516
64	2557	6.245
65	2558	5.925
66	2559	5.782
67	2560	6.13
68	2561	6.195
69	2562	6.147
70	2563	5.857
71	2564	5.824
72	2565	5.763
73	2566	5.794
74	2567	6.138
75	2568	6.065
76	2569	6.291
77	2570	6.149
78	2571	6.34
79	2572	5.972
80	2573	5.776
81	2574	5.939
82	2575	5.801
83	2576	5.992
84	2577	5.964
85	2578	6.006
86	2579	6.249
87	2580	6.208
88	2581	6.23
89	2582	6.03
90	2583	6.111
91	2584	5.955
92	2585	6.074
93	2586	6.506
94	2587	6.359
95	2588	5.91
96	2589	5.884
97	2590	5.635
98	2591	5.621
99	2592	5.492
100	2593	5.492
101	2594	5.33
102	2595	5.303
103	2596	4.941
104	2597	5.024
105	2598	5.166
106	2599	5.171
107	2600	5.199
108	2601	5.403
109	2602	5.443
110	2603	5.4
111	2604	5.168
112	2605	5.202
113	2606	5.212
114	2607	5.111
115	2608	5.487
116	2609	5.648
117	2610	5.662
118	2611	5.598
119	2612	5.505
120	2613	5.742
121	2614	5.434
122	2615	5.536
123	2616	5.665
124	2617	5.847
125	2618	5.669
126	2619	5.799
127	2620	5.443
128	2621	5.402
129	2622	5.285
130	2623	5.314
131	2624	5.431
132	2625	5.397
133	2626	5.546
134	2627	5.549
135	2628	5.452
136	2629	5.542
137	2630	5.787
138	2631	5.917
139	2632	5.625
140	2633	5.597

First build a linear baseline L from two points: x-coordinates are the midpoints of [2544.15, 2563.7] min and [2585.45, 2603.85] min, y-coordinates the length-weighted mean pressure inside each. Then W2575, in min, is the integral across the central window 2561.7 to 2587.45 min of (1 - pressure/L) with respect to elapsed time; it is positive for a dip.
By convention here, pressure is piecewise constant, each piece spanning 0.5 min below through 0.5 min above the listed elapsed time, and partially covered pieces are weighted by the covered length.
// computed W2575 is -0.6 min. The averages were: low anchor 6.33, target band 6.06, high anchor 5.51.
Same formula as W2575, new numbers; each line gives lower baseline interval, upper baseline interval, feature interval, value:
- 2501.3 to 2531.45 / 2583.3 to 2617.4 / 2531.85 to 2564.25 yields 6.0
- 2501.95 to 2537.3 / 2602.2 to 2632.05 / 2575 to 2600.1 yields 3.2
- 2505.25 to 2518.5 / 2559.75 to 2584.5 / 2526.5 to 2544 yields 1.5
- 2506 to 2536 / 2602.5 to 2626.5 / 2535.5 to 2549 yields 3.1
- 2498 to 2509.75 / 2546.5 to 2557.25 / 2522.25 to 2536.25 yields -2.7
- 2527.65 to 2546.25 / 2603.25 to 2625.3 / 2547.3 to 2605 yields 3.1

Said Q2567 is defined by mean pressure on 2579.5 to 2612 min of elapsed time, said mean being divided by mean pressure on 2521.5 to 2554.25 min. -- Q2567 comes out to 0.7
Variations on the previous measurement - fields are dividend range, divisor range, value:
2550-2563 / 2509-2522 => 0.62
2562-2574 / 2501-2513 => 0.71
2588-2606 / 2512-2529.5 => 0.52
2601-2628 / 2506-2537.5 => 0.59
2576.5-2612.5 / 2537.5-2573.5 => 0.90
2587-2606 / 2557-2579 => 0.90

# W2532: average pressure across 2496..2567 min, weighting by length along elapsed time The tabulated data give 7.87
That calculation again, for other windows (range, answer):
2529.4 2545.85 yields 6.94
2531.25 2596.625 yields 6.23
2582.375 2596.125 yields 5.78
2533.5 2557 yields 6.6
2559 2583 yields 6.03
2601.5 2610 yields 5.35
